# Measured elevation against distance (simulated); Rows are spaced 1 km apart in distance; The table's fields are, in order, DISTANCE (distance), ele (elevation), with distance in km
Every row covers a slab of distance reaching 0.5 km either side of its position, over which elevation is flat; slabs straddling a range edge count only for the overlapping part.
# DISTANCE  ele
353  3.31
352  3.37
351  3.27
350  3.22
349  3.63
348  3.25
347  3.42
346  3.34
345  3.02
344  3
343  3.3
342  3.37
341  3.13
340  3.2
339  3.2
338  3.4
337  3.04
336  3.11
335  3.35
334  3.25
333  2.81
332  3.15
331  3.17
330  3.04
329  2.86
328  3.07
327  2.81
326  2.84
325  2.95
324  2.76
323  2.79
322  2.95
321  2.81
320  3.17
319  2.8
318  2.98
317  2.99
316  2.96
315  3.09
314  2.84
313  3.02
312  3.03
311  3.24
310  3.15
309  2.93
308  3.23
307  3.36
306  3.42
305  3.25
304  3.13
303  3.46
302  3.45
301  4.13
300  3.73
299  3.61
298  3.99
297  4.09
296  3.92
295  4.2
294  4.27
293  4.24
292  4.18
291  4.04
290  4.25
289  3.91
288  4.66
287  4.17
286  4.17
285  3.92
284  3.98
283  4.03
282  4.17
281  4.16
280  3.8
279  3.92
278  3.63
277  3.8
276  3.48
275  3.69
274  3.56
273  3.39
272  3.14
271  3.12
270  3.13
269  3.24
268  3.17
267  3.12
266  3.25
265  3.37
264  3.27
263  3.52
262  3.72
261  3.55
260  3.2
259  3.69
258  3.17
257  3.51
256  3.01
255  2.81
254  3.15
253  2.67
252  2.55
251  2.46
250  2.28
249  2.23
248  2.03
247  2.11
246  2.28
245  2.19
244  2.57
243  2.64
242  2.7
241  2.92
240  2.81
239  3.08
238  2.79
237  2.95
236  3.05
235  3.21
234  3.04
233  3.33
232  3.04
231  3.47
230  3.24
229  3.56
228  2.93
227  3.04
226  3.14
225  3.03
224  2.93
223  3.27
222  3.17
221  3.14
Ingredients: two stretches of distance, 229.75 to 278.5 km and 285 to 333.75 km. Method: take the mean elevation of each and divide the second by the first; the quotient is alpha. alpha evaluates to 1.12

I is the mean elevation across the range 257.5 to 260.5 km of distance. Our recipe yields 3.35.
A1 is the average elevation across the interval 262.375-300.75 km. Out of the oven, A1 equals 3.77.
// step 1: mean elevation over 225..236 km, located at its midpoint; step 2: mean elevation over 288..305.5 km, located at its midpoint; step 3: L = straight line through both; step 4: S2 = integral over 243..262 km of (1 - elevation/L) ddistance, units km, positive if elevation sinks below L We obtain 3.7 km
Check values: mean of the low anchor 3.19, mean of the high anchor 3.9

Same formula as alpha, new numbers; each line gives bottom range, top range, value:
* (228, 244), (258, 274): 1.10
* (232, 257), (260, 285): 1.30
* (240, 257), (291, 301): 1.57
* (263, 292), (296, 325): 0.87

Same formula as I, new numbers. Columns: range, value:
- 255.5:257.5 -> 3.26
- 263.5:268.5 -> 3.24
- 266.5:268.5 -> 3.15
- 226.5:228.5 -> 2.99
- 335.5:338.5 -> 3.18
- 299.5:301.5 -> 3.93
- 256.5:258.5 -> 3.34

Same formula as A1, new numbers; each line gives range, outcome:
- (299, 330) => 3.11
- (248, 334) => 3.37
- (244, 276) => 3.02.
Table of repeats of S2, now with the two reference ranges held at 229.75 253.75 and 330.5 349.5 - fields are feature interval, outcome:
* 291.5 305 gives -3.78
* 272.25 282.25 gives -2.83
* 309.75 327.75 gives 0.92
